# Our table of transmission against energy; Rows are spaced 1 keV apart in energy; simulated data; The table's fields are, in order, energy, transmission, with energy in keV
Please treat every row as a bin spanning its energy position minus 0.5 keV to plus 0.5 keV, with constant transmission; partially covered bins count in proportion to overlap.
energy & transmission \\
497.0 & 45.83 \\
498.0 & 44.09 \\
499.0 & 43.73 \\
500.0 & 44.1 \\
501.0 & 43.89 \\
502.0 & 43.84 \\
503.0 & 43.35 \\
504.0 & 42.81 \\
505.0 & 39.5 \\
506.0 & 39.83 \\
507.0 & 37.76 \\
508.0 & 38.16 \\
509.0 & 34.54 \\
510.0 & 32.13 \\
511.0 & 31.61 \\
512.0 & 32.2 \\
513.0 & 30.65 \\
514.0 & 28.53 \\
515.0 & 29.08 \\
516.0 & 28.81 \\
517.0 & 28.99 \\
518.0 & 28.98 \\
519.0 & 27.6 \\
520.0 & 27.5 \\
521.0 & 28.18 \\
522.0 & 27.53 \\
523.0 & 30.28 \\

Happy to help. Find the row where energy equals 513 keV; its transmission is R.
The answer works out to 30.65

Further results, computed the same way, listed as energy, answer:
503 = 43.35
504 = 42.81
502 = 43.84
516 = 28.81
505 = 39.5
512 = 32.2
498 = 44.09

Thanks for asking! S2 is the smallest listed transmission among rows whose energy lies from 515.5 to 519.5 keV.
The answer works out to 27.6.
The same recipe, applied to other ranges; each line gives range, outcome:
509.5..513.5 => 30.65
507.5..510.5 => 32.13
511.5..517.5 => 28.53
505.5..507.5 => 37.76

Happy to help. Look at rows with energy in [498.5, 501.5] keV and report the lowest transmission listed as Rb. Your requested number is 43.73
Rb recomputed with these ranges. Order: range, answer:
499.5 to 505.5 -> 39.5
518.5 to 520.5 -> 27.5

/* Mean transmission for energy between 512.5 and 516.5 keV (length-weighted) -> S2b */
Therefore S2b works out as 29.3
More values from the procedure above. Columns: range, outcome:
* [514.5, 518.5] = 29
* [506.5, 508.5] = 38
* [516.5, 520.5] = 28.3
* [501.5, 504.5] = 43.3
